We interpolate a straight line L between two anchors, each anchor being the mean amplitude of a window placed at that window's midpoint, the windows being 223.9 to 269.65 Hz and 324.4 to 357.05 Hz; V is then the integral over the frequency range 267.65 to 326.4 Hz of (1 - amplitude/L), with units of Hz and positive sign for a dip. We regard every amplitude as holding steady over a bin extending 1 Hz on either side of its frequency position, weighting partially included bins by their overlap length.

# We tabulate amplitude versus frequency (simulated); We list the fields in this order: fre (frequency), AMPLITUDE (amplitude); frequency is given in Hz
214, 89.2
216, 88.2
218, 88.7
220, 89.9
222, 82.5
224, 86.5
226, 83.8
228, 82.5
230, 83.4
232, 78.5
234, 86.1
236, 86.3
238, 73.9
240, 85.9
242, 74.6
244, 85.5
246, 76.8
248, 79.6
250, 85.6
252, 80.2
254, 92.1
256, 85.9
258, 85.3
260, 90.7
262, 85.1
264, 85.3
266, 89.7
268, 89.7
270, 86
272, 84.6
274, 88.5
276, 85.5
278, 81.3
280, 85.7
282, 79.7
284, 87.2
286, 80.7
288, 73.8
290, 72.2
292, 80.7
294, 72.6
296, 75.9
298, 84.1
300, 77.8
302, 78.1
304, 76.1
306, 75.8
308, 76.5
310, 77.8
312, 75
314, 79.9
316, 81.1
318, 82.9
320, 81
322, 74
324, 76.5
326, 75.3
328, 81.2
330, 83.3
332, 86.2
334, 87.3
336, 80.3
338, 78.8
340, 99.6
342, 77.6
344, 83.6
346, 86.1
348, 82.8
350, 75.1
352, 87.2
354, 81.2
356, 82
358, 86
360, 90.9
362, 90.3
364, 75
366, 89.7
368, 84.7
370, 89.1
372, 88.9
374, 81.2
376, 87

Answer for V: 2.5 Hz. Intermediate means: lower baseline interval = 84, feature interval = 79.8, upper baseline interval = 82.9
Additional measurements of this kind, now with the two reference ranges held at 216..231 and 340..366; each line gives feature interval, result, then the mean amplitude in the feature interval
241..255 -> 0.5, 82.1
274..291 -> 0.7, 81.2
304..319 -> 1.1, 78.3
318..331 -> 0.8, 78.9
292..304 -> 1.0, 77.8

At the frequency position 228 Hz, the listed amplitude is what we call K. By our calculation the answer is 82.5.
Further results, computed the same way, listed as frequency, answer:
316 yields 81.1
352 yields 87.2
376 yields 87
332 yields 86.2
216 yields 88.2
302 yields 78.1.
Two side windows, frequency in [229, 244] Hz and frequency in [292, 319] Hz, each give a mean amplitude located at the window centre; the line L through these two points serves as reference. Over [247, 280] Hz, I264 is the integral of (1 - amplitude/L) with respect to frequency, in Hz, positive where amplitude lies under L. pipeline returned -2.4 Hz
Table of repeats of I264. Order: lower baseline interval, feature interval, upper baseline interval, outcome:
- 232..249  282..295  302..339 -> 0.3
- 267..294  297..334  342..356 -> 1.4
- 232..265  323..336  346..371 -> 0.4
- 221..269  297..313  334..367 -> 1.2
